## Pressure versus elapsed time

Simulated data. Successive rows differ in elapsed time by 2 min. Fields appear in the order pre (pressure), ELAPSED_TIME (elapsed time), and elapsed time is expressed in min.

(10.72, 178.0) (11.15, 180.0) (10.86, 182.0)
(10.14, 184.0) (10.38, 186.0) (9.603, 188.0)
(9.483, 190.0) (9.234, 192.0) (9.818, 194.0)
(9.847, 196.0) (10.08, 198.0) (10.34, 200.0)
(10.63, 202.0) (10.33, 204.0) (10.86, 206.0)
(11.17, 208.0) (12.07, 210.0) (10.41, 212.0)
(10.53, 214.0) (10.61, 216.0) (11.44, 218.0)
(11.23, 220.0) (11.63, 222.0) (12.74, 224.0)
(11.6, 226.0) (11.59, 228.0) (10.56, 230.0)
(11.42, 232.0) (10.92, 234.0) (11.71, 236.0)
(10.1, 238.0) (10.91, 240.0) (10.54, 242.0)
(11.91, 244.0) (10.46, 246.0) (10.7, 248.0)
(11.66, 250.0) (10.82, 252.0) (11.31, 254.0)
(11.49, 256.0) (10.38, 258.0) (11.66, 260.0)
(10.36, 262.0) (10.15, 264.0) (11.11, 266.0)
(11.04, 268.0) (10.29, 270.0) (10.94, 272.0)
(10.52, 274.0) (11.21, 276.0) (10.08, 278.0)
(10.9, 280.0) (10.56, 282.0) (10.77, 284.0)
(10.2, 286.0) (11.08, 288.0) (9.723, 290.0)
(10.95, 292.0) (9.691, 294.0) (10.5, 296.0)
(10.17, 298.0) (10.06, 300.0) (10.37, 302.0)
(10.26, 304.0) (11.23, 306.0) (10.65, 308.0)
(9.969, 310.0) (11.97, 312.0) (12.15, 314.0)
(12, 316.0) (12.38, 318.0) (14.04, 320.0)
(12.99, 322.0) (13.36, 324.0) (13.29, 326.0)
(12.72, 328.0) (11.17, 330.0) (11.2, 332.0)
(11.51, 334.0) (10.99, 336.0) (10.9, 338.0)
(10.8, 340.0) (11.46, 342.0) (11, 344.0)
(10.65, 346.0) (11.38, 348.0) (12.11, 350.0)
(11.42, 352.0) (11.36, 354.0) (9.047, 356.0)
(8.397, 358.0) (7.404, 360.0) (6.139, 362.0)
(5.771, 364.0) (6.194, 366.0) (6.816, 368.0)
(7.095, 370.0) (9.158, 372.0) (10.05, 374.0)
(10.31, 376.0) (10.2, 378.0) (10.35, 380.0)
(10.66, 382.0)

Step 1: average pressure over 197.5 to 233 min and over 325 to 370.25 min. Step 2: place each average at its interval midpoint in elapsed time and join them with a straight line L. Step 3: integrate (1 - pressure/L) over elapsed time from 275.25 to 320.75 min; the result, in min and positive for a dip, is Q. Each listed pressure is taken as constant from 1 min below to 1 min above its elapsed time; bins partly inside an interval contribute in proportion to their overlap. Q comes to -2.2 min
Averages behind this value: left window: 11.1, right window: 10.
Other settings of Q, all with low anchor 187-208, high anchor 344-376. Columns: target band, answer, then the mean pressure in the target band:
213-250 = -4.93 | 11.2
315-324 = -3.56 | 12.9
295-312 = -2.06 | 10.5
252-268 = -2.10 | 10.9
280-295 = -1.56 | 10.5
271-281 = -1.24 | 10.7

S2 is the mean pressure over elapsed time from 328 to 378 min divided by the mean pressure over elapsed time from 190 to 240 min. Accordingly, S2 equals 0.90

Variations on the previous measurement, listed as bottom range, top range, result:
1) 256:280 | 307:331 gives 1.14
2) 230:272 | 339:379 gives 0.85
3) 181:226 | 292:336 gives 1.08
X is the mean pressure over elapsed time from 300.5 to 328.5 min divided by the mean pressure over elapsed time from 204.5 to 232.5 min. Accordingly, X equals 1.06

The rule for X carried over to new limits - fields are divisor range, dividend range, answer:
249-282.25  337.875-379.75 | 0.87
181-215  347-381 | 0.87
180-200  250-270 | 1.09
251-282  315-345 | 1.11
